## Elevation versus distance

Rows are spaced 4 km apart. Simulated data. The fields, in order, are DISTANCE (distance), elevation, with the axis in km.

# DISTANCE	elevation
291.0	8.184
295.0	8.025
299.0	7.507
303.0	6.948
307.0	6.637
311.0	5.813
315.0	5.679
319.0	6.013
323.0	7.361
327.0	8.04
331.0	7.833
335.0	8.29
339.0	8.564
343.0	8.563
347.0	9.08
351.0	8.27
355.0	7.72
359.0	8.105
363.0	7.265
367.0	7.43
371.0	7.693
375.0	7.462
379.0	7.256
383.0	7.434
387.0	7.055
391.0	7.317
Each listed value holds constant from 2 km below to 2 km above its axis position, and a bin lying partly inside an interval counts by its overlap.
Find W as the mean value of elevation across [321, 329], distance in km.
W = 7.7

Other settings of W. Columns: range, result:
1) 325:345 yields 8.26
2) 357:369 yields 7.6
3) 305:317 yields 6.04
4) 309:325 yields 6.22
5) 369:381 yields 7.47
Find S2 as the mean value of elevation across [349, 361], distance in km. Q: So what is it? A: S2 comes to 8.03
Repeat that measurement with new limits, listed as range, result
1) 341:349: 8.82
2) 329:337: 8.06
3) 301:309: 6.79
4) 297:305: 7.23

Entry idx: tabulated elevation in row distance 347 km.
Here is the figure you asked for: 9.08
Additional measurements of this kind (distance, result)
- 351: 8.27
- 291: 8.184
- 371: 7.693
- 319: 6.013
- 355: 7.72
